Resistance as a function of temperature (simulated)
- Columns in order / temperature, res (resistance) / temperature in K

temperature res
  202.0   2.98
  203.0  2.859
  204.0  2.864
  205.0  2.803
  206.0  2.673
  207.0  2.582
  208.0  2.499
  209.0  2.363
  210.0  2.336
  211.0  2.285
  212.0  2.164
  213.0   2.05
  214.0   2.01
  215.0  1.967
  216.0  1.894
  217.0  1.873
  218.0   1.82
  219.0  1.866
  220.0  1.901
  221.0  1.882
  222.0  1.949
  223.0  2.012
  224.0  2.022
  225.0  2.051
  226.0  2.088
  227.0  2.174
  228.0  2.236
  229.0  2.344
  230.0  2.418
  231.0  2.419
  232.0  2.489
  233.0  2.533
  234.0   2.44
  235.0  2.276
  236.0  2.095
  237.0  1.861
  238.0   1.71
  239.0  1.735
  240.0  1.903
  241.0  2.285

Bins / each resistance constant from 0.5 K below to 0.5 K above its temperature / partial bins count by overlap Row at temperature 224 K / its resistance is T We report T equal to 2.022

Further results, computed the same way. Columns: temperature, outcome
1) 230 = 2.418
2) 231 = 2.419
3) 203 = 2.859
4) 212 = 2.164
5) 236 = 2.095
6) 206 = 2.673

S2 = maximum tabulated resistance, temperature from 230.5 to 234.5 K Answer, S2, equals 2.533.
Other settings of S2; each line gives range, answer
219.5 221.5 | 1.901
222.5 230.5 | 2.418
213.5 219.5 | 2.01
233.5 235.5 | 2.44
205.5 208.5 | 2.673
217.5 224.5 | 2.022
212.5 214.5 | 2.05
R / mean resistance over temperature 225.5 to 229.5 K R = 2.21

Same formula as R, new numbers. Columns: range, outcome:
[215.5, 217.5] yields 1.88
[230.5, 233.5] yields 2.48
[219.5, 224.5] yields 1.95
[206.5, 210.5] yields 2.44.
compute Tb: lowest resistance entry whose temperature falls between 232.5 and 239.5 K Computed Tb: 1.71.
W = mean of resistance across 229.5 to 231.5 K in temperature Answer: 2.42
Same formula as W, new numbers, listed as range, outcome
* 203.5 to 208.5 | 2.68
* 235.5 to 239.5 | 1.85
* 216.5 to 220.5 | 1.86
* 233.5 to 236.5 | 2.27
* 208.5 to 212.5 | 2.29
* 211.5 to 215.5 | 2.05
